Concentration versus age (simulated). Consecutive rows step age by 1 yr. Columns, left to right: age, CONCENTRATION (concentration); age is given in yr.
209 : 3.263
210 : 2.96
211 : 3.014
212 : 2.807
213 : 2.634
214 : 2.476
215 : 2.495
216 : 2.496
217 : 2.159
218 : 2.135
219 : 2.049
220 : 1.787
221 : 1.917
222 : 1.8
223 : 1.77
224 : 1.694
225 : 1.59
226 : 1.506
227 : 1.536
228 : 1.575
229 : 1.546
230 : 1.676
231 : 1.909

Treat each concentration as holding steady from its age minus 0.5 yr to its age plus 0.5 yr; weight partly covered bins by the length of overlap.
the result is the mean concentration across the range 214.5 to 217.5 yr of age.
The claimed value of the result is 2.38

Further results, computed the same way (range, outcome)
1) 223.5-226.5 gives 1.6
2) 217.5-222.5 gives 1.94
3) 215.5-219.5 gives 2.21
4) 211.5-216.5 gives 2.58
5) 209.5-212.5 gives 2.93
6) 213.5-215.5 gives 2.49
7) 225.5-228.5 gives 1.54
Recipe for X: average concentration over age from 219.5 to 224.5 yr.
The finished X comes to 1.79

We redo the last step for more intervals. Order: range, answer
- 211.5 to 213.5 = 2.72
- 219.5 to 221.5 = 1.85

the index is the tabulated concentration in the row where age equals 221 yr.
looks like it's 1.917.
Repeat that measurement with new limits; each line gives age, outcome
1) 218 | 2.135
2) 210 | 2.96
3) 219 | 2.049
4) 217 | 2.159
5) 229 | 1.546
